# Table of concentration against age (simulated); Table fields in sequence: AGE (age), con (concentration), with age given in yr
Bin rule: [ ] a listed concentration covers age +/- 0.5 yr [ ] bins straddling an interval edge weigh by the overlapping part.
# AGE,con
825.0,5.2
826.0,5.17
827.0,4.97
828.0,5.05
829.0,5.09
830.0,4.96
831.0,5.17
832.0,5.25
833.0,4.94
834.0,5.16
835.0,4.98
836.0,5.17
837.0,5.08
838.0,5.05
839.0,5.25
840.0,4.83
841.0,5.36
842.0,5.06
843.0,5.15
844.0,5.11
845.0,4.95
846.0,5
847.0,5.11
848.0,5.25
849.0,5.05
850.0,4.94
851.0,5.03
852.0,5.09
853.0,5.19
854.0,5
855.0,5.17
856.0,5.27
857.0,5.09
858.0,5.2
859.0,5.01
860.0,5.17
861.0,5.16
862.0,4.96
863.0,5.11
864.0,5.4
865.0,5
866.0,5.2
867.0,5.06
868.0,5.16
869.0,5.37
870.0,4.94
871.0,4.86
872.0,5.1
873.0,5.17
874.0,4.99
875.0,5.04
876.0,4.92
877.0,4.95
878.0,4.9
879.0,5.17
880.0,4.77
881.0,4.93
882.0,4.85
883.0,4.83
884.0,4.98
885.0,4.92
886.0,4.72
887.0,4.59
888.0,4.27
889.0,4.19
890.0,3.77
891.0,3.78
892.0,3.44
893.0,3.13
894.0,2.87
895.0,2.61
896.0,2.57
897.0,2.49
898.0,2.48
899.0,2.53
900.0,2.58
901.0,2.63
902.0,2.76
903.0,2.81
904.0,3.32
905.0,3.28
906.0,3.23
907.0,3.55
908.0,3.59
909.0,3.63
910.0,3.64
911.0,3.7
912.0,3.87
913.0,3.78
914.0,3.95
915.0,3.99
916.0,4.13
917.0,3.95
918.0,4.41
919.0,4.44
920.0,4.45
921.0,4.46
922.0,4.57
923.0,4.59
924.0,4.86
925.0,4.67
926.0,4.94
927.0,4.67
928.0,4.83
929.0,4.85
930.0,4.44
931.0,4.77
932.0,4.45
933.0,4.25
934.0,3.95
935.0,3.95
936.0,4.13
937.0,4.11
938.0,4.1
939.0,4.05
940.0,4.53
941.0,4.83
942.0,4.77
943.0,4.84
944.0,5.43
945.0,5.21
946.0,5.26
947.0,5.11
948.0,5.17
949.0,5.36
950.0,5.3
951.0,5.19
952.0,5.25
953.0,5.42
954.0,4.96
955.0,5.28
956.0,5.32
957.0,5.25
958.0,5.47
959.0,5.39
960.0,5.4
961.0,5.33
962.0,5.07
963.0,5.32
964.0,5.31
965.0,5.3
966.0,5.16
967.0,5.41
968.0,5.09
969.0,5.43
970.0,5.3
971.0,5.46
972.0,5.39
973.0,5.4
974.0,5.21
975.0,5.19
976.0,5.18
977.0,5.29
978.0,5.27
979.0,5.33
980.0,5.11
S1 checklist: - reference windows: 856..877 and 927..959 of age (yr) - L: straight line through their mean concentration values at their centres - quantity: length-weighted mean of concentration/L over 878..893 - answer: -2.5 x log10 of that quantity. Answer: 0.13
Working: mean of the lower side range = 5.1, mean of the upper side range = 4.84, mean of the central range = 4.48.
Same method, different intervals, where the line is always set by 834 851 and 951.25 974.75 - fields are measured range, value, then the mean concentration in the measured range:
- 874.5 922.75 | 0.31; 3.89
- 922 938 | 0.17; 4.49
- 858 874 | 0.00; 5.11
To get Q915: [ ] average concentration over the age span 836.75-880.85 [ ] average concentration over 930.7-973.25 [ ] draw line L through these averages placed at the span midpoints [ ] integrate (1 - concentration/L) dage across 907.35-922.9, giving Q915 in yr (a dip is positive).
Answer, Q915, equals 3.1 yr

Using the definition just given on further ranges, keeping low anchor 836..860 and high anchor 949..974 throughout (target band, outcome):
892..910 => 7.7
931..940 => 1.8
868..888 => 0.8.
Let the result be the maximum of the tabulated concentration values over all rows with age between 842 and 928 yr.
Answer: 5.4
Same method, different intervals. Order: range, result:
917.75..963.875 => 5.47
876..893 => 5.17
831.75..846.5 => 5.36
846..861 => 5.27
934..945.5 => 5.43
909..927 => 4.94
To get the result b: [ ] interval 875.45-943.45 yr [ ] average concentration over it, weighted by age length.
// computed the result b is 4.06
